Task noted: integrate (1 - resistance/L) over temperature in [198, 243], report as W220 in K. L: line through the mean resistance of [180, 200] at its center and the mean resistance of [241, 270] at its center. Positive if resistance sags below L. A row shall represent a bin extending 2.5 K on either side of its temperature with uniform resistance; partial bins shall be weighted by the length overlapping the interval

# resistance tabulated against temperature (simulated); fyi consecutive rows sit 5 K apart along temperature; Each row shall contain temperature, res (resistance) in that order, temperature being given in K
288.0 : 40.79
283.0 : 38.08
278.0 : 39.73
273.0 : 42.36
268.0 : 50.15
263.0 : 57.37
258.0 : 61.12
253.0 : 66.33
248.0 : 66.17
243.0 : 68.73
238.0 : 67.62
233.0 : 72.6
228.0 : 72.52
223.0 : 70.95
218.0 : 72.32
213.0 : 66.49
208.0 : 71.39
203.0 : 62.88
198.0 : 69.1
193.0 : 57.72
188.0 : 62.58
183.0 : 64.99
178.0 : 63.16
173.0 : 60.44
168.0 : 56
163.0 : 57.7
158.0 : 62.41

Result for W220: -4.9 K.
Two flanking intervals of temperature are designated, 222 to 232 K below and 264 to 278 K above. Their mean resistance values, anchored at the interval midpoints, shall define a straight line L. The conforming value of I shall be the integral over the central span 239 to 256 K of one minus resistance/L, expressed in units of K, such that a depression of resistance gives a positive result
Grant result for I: -2.0 K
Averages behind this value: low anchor 72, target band 66.9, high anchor 46.3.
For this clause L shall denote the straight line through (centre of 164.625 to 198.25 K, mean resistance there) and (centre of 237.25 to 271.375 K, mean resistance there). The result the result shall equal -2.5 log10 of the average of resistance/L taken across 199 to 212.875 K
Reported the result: -0.10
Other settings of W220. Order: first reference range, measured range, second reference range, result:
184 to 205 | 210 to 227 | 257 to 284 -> -3.5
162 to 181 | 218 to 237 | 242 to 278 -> -4.5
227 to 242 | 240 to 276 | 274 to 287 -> -2.5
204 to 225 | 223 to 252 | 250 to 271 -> -2.4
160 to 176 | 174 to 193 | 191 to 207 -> -0.4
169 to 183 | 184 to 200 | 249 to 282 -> -0.8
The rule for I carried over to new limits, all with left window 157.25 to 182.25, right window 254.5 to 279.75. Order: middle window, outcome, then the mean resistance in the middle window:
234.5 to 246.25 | -3.26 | 68.4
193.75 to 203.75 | -1.33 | 65.1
